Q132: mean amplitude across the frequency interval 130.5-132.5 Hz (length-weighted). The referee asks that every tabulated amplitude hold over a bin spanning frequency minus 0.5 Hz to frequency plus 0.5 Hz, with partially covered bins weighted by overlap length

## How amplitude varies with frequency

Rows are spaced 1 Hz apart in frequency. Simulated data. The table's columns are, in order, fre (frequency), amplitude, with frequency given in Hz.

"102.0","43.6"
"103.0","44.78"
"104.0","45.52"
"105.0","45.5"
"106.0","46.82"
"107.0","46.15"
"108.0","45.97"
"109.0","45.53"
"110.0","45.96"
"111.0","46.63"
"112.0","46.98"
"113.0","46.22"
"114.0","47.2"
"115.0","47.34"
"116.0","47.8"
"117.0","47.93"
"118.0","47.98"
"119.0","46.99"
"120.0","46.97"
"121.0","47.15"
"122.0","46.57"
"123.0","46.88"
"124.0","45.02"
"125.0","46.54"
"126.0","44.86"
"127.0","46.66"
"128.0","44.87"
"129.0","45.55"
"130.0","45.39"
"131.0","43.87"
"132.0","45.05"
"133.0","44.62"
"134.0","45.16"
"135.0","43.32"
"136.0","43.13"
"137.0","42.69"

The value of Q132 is 44.5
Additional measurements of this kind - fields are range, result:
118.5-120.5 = 47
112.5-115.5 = 46.9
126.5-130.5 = 45.6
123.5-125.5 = 45.8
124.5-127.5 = 46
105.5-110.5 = 46.1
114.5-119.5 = 47.6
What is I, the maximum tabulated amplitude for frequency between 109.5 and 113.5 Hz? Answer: 46.98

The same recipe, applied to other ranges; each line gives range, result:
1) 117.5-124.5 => 47.98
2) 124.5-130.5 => 46.66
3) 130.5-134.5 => 45.16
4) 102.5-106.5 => 46.82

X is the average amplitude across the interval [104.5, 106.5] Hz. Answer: 46.2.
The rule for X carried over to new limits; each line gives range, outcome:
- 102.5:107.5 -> 45.8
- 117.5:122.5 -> 47.1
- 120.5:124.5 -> 46.4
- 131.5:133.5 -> 44.8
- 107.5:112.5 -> 46.2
